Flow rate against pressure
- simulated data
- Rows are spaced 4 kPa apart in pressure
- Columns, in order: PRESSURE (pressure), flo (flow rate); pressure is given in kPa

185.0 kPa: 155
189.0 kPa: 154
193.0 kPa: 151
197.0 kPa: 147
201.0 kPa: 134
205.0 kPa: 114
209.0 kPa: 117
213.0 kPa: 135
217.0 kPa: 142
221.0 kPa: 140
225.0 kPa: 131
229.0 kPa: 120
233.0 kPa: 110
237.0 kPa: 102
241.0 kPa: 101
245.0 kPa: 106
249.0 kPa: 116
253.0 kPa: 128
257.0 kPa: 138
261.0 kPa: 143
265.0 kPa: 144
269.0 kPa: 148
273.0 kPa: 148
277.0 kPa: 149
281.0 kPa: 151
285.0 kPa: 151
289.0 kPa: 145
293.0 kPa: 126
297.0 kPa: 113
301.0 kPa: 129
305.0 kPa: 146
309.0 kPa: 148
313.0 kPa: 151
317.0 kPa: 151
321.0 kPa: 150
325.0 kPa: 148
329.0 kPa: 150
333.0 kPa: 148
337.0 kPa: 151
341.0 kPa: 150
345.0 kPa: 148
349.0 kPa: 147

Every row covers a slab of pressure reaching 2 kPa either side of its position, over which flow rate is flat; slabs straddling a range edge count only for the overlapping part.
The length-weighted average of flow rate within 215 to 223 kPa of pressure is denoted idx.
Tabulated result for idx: 141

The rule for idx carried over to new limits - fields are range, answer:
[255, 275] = 144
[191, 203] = 144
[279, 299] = 137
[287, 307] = 132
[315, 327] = 150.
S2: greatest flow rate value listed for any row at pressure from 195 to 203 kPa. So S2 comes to 147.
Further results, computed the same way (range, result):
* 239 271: 148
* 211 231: 142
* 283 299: 151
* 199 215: 135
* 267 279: 149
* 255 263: 143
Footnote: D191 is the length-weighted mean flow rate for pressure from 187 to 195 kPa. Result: 152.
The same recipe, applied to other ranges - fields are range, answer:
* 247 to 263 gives 131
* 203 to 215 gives 122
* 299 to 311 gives 141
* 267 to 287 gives 149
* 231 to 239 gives 106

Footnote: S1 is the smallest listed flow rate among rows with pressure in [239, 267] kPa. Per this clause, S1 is 101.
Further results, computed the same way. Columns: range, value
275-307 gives 113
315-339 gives 148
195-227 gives 114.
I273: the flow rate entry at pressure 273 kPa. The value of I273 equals 148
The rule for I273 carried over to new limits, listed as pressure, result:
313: 151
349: 147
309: 148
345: 148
